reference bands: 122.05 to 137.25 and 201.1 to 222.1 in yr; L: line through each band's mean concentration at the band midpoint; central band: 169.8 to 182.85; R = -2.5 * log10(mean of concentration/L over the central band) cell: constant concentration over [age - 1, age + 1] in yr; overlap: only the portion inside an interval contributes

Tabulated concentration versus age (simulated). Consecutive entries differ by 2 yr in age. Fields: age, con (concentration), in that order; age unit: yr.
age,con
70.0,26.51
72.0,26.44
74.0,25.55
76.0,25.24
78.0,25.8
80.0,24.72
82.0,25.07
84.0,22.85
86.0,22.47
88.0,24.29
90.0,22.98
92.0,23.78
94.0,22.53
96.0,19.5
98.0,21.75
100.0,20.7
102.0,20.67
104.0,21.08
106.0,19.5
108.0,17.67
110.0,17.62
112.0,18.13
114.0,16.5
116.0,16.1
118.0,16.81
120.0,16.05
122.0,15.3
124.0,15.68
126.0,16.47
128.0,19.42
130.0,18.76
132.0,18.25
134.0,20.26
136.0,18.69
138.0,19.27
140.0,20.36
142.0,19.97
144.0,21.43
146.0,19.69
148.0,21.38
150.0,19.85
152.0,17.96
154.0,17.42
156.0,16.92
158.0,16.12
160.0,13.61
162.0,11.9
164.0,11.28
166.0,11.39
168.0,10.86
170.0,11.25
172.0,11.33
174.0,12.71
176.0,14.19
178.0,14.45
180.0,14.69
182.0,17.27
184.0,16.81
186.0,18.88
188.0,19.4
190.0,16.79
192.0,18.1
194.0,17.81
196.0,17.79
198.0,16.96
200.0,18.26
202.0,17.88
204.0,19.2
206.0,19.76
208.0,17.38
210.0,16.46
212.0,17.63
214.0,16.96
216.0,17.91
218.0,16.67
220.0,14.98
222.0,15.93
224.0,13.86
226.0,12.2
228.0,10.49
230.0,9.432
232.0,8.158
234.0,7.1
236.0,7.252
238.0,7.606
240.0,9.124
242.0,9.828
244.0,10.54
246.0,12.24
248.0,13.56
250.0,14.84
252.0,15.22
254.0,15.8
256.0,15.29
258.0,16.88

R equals 0.27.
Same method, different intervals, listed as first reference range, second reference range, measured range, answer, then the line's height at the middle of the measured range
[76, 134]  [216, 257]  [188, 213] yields -0.242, 14.3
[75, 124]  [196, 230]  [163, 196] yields 0.171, 17.5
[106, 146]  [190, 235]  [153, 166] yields 0.196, 17.1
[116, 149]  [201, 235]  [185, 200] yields -0.131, 15.9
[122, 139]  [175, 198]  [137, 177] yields 0.109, 17.6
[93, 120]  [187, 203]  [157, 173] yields 0.437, 18.3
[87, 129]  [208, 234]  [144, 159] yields -0.088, 17.2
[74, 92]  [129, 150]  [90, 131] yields 0.177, 22.1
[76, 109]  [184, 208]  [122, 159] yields 0.094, 20.4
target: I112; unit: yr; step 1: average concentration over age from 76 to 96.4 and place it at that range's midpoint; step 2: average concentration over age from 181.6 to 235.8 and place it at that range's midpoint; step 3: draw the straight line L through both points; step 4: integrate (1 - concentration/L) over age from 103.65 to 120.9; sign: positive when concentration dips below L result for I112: 3.42 yr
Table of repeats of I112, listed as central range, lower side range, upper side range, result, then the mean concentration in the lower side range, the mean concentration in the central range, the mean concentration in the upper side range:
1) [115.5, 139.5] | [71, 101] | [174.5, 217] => 4.0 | 23.6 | 17.7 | 17.3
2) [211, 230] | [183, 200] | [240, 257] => 0.8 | 17.8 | 14.9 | 13.2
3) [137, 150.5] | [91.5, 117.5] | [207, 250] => -2.3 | 19.5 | 20.3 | 12.7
